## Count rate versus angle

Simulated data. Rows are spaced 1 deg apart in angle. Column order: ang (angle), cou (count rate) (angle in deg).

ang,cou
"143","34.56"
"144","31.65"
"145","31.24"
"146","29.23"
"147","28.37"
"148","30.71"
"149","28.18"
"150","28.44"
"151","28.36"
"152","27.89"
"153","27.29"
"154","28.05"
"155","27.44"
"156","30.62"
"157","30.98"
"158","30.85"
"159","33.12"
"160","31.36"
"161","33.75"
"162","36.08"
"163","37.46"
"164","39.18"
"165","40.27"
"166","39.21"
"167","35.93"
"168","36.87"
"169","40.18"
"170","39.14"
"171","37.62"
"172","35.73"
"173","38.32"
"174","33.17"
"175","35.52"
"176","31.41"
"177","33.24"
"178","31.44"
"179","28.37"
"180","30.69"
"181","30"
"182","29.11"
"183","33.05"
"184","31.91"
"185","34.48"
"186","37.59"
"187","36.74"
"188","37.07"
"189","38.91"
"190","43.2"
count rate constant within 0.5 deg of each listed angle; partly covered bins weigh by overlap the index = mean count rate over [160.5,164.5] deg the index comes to 36.6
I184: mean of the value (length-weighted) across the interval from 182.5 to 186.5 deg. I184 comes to 34.3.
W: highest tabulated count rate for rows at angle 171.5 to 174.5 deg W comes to 38.32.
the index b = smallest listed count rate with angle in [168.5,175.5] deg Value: 33.17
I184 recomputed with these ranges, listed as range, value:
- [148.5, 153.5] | 28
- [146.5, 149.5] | 29.1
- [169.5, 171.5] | 38.4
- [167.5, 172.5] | 37.9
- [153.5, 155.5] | 27.7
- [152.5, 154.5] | 27.7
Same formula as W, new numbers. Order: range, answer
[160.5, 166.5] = 40.27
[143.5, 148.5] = 31.65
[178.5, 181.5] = 30.69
